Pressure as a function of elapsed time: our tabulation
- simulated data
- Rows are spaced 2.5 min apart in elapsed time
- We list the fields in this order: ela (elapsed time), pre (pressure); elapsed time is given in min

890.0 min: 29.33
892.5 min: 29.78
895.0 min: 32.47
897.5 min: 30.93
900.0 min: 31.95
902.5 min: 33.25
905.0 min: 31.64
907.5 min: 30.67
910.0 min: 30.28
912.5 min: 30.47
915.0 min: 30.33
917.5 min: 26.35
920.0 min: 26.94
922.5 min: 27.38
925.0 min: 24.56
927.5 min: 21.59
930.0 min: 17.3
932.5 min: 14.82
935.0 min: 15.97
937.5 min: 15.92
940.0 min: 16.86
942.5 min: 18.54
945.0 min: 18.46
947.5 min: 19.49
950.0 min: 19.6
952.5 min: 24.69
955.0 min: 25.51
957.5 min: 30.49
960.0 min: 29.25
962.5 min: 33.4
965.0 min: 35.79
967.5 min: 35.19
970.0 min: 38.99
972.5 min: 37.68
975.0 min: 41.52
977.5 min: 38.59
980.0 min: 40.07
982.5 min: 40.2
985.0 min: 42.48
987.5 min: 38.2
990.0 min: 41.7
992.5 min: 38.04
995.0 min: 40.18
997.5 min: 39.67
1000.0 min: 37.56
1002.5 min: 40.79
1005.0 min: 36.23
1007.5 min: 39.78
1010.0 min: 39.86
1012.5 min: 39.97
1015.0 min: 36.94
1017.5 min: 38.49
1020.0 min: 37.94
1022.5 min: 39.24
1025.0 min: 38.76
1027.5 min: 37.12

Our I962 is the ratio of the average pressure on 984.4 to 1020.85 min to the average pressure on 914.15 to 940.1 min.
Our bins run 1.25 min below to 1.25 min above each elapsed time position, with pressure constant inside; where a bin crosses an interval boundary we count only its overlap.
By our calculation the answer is 1.8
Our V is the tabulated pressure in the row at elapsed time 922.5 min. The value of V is 27.38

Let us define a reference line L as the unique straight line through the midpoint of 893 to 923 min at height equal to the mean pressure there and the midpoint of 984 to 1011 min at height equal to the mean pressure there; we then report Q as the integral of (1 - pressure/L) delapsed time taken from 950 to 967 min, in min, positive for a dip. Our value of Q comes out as 3.0 min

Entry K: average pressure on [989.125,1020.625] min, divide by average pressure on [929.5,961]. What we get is 1.9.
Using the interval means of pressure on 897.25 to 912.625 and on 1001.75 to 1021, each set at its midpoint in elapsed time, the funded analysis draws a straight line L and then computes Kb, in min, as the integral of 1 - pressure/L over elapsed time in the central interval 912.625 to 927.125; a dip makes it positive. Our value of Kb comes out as 2.4 min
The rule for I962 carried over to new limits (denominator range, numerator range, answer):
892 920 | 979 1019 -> 1.29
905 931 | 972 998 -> 1.48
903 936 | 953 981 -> 1.36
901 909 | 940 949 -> 0.58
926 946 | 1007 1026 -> 2.22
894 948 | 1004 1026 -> 1.55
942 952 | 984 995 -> 2.06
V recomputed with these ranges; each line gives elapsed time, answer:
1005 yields 36.23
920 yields 26.94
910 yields 30.28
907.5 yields 30.67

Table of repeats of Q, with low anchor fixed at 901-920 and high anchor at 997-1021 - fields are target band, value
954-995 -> -1.21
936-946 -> 4.71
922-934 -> 4.18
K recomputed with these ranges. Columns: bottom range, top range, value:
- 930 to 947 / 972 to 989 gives 2.36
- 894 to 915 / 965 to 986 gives 1.25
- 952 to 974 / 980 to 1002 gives 1.22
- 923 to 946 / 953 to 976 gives 1.83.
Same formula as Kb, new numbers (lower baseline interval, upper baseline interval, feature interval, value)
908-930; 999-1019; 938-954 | 5.7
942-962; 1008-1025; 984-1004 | -3.7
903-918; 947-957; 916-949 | 7.8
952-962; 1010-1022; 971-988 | -4.1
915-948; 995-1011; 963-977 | -3.2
